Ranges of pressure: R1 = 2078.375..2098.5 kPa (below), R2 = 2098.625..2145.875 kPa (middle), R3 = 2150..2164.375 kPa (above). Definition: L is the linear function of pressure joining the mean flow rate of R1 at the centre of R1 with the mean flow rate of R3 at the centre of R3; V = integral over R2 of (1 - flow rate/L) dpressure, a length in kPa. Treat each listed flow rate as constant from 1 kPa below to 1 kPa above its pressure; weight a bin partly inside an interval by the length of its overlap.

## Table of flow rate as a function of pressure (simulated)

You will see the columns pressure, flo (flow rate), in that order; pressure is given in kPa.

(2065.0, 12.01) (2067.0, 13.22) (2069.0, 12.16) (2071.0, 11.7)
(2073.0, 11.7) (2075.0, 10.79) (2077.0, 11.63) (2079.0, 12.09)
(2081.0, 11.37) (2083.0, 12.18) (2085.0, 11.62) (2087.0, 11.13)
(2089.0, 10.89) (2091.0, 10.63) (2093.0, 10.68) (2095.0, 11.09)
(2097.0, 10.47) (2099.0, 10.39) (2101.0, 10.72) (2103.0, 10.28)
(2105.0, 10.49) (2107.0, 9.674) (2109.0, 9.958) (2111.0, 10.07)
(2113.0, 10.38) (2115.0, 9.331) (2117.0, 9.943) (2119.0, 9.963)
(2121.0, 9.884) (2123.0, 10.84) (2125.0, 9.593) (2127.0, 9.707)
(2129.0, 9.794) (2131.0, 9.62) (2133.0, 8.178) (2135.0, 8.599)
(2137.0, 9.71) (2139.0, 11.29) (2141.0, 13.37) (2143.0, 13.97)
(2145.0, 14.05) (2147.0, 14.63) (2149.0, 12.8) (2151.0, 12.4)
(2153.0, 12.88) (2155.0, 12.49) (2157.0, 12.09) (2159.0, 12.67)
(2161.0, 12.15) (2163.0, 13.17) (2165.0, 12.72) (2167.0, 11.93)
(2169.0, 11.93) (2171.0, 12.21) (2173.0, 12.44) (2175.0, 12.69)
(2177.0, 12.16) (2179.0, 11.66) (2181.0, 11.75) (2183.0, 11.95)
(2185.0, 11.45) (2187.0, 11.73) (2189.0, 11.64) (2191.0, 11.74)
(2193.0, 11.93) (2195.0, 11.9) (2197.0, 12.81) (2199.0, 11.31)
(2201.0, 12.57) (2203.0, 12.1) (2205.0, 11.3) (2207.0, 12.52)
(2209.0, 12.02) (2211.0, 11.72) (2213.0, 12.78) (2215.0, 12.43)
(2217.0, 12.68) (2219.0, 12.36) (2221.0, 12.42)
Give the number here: 5.8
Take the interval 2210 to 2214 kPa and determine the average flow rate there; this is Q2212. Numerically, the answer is 12.2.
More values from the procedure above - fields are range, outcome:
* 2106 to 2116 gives 9.88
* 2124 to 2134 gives 9.38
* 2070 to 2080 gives 11.6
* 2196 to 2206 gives 12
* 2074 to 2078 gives 11.2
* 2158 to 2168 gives 12.5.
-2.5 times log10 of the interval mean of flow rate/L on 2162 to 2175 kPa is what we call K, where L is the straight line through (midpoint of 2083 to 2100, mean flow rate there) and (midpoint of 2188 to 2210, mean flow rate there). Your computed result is -0.07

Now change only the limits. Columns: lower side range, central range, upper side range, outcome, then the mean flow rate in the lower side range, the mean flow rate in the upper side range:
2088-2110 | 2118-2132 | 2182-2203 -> 0.101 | 10.5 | 11.9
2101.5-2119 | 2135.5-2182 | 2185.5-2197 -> -0.122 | 10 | 11.9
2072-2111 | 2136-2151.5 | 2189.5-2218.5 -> -0.117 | 10.9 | 12.1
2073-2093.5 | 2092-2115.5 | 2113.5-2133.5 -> 0.022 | 11.3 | 9.74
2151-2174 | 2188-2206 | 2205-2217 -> 0.033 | 12.4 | 12.2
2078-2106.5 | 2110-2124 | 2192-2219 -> 0.120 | 11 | 12.2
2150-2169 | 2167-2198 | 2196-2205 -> 0.024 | 12.5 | 12.1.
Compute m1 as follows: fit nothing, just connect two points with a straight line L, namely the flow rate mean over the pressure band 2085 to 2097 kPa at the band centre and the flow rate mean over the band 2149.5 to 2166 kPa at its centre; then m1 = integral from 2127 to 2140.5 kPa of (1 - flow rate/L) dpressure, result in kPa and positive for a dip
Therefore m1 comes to 2.6 kPa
